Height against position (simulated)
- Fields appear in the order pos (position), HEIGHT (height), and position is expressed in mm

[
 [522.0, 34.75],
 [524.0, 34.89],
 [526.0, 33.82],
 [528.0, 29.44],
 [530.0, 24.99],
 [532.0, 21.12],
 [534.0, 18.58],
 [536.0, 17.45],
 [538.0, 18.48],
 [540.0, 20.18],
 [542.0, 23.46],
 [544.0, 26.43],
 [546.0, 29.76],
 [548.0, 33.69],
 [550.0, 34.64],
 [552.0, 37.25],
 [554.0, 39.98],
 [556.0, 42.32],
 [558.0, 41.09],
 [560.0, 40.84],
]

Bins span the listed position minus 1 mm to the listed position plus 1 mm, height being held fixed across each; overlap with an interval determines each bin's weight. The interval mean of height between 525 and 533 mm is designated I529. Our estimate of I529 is 27.3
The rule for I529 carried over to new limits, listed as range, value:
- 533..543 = 19.6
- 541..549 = 28.3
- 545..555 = 35.1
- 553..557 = 41.1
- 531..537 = 19.1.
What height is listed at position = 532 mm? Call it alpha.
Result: 21.12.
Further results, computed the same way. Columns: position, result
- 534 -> 18.58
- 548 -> 33.69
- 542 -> 23.46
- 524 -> 34.89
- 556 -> 42.32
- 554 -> 39.98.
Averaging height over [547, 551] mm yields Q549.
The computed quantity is 34.2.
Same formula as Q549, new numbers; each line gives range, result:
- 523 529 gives 32.7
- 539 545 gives 23.4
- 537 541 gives 19.3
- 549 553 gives 35.9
